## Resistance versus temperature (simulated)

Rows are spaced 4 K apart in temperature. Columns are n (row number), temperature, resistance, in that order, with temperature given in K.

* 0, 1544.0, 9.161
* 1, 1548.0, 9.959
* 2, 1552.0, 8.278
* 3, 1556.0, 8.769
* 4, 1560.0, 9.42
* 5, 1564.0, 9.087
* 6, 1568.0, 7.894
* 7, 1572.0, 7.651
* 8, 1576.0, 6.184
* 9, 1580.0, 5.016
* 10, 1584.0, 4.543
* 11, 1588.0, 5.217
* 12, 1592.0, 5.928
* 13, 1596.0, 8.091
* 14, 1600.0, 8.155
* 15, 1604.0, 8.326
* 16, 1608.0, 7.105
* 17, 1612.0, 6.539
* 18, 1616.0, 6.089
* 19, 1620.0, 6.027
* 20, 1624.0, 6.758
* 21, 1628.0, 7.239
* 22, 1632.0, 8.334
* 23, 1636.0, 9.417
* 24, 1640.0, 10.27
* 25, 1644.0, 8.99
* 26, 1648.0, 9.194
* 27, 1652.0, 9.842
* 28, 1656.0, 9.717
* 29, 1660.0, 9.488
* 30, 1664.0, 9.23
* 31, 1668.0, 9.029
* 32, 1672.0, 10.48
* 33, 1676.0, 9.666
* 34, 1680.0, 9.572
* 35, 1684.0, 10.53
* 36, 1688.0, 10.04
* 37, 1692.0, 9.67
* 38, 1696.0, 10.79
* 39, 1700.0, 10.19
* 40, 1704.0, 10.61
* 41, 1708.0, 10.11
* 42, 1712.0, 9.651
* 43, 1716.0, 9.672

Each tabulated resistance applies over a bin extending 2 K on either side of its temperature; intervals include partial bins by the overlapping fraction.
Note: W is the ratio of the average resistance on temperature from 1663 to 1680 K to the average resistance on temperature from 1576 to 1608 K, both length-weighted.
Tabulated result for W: 1.5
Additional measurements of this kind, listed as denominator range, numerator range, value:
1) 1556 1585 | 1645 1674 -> 1.31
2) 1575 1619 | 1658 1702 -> 1.53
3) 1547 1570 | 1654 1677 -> 1.08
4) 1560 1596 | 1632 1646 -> 1.40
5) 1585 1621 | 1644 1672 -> 1.39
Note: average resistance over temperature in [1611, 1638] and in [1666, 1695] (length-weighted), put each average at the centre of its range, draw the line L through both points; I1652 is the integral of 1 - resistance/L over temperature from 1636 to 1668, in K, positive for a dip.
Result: -3.7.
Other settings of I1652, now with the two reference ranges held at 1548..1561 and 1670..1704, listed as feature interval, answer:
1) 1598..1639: 8.9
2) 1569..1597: 9.5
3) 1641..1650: 0.5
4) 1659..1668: 0.6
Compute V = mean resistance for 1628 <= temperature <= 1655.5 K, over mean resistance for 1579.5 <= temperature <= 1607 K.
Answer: 1.40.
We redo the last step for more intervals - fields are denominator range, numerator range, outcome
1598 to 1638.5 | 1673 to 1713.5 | 1.36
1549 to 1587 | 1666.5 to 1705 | 1.35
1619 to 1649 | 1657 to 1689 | 1.17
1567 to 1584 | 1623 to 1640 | 1.30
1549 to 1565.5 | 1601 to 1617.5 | 0.79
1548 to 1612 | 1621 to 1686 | 1.25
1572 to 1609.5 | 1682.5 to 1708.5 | 1.57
